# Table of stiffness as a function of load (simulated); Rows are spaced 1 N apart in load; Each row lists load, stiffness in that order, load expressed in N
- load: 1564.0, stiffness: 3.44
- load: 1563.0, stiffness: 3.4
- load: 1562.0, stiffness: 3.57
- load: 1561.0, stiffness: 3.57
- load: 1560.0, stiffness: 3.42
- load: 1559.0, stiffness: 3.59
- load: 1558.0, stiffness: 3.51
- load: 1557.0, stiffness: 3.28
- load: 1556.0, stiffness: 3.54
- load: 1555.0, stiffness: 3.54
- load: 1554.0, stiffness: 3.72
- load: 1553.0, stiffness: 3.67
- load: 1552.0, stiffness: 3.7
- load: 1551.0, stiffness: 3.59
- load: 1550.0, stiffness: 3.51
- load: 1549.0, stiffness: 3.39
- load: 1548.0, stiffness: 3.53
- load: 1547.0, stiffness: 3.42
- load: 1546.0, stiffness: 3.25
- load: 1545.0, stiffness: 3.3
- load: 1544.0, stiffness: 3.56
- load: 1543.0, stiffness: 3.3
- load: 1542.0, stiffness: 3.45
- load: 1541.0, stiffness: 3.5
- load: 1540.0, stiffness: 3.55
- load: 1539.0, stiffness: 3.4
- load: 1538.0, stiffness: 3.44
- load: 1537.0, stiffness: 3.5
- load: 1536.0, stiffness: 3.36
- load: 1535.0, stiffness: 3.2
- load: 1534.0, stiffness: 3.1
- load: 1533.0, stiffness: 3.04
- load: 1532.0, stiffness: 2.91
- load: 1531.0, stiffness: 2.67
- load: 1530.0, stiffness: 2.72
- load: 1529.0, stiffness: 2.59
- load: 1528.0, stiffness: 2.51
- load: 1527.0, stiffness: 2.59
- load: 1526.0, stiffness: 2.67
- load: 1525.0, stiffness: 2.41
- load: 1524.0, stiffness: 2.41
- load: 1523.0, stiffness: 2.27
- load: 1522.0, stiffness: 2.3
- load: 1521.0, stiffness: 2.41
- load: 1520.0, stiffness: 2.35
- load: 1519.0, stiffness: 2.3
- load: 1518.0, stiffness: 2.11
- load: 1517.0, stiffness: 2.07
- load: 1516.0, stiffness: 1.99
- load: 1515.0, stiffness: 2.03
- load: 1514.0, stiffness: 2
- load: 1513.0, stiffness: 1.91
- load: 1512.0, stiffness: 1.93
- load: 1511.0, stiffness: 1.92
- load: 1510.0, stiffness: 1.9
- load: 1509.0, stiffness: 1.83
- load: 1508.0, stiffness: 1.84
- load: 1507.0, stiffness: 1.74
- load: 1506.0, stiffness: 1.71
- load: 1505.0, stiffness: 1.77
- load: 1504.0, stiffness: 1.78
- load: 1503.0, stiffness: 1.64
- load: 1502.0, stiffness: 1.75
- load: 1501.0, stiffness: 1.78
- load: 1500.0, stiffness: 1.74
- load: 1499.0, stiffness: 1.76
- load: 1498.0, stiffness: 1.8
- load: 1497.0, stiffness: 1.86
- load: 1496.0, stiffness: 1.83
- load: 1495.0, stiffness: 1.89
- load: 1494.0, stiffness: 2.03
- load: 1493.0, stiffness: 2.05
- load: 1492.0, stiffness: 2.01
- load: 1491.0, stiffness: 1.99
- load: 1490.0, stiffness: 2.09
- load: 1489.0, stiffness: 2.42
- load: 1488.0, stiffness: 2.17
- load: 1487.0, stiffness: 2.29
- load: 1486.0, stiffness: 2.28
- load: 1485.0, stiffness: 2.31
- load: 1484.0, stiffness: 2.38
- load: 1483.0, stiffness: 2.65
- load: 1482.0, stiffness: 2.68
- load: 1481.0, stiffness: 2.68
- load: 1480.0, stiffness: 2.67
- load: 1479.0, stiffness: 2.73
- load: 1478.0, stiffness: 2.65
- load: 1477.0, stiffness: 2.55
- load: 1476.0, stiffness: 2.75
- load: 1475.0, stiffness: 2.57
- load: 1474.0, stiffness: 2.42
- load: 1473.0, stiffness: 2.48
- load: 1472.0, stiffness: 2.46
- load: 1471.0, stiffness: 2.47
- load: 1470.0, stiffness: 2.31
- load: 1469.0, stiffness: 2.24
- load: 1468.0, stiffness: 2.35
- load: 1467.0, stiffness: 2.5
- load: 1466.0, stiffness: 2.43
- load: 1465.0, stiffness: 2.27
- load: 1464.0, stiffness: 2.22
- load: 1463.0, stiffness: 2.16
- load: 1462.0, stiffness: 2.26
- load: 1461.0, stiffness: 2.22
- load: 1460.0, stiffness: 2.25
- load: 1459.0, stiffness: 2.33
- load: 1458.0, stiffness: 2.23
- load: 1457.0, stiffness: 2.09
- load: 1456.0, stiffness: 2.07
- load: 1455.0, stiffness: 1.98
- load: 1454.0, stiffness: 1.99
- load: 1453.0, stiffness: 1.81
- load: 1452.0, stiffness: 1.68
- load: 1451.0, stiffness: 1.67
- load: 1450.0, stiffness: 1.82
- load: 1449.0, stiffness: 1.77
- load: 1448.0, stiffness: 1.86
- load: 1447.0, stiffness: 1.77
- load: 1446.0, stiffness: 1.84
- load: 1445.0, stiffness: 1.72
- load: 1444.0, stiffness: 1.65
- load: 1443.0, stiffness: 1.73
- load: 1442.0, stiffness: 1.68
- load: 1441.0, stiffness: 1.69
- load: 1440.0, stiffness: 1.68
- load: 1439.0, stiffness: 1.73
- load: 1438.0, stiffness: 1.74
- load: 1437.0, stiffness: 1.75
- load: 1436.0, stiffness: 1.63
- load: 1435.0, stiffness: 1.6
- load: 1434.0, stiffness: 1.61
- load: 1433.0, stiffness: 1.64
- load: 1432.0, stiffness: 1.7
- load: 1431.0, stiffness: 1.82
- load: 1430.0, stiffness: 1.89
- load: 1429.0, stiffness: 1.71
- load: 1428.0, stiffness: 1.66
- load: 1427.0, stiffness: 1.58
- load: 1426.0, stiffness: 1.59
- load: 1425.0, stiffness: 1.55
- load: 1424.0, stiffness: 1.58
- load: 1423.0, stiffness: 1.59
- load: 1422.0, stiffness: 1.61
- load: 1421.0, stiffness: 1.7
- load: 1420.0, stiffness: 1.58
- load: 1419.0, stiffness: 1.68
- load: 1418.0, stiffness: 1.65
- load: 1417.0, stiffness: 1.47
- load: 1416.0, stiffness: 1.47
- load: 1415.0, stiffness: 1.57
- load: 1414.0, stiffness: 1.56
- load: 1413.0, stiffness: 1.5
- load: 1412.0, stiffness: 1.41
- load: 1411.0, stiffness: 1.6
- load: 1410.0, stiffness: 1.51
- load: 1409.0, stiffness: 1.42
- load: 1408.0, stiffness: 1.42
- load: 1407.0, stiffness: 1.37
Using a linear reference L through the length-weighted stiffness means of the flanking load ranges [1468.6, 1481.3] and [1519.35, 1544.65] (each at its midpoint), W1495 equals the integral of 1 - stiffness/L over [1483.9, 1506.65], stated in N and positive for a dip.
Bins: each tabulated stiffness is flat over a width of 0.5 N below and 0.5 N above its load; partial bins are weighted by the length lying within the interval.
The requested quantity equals 6.03 N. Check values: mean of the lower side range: 2.54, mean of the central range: 1.96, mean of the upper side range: 2.93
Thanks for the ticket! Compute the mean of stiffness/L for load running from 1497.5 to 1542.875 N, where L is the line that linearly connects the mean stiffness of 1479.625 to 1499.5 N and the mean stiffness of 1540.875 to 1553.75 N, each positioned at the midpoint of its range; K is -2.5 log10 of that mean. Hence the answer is 0.21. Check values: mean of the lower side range 2.19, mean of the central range 2.4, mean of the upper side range 3.48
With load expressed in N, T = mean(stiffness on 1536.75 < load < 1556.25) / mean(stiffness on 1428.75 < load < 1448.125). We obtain 2.03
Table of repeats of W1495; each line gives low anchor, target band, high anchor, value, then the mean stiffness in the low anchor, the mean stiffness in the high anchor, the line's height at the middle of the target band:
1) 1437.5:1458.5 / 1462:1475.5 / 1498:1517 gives -4.0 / 1.82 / 1.84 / 1.83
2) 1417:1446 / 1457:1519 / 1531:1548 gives 7.8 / 1.67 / 3.32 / 2.53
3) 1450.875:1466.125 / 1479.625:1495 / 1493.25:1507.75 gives -3.2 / 2.11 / 1.8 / 1.89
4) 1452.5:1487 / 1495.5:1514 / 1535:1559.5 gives 6.8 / 2.36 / 3.48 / 2.87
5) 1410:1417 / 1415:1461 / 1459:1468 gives 3.3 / 1.51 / 2.29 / 1.9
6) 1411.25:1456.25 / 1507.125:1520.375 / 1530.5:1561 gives 4.1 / 1.69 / 3.4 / 2.91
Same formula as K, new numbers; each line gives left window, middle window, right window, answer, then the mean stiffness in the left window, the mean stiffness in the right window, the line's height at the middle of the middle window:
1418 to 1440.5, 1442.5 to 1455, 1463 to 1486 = 0.13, 1.66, 2.48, 2.01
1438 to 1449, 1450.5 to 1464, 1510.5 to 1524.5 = -0.14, 1.74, 2.14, 1.81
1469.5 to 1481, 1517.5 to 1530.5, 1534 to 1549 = 0.29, 2.56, 3.4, 3.18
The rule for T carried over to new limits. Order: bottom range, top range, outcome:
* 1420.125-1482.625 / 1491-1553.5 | 1.26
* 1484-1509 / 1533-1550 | 1.74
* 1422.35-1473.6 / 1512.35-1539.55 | 1.35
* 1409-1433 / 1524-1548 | 1.93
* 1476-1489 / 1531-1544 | 1.31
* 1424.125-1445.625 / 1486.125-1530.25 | 1.23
